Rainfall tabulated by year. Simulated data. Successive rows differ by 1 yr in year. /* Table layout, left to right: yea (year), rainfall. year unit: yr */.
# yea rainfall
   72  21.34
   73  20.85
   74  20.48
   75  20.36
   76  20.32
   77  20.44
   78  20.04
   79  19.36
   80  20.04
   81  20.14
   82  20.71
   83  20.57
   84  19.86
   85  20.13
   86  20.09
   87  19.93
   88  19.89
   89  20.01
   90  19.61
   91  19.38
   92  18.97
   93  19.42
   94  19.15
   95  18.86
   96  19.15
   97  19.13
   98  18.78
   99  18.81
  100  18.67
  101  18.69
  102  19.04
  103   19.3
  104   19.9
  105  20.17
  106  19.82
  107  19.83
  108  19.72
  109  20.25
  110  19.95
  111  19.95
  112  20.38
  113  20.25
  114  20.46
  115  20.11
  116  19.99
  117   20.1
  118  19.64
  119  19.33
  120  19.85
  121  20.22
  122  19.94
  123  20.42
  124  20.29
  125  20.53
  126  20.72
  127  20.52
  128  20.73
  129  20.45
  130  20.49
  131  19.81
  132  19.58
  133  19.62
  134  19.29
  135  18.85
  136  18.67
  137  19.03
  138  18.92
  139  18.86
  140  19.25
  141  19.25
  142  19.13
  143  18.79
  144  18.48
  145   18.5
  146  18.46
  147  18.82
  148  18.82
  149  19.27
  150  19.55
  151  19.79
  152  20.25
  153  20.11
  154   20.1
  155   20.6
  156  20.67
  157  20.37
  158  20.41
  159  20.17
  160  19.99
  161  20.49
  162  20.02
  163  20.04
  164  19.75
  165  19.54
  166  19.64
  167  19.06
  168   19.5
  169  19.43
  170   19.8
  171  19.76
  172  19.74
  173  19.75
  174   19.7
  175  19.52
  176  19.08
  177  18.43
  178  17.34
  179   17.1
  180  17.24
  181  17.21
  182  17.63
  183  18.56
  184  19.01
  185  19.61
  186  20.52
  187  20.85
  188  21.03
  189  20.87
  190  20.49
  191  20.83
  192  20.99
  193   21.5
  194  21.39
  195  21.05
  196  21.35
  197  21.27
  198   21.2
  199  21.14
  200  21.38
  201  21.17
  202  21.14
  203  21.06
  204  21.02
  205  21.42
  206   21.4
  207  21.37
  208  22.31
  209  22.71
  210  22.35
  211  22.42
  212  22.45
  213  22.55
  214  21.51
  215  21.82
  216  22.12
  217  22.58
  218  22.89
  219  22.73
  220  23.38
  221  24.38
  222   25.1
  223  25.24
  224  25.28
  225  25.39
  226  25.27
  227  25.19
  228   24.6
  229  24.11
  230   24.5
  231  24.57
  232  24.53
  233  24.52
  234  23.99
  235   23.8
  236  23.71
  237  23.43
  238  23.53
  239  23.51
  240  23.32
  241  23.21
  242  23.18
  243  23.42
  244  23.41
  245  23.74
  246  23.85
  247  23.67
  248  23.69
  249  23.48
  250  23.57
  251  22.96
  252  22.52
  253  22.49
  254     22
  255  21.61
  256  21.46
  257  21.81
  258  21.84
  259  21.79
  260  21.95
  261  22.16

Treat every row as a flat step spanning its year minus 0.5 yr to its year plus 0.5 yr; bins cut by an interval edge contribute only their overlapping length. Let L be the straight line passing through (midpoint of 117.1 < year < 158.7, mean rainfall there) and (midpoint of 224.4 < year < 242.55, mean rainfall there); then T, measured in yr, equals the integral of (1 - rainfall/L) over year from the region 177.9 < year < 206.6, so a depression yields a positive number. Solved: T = 2.5 yr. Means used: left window 19.7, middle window 20.3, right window 24.1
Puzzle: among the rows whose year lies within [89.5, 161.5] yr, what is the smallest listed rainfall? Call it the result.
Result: 18.46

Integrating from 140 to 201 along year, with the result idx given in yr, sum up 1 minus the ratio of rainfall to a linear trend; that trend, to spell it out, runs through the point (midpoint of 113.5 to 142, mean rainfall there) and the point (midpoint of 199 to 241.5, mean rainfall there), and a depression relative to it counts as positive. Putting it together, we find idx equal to 4.6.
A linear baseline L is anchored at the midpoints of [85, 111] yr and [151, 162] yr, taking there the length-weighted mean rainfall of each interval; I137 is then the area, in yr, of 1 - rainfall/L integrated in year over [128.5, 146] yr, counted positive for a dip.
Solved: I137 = 0.7 yr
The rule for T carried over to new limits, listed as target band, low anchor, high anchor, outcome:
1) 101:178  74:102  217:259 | 4.71 yr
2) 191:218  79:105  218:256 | 1.38 yr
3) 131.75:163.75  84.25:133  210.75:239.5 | 2.47 yr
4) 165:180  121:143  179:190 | 0.19 yr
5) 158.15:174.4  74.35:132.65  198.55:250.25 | 1.36 yr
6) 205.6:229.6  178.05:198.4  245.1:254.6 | -2.06 yr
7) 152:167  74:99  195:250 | 1.00 yr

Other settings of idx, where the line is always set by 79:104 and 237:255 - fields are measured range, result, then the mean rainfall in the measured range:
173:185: 1.8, 18.4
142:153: 0.9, 19.1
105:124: 0.0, 20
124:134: 0.1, 20.2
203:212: 0.2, 21.9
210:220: 0.0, 22.4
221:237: -1.3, 24.6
